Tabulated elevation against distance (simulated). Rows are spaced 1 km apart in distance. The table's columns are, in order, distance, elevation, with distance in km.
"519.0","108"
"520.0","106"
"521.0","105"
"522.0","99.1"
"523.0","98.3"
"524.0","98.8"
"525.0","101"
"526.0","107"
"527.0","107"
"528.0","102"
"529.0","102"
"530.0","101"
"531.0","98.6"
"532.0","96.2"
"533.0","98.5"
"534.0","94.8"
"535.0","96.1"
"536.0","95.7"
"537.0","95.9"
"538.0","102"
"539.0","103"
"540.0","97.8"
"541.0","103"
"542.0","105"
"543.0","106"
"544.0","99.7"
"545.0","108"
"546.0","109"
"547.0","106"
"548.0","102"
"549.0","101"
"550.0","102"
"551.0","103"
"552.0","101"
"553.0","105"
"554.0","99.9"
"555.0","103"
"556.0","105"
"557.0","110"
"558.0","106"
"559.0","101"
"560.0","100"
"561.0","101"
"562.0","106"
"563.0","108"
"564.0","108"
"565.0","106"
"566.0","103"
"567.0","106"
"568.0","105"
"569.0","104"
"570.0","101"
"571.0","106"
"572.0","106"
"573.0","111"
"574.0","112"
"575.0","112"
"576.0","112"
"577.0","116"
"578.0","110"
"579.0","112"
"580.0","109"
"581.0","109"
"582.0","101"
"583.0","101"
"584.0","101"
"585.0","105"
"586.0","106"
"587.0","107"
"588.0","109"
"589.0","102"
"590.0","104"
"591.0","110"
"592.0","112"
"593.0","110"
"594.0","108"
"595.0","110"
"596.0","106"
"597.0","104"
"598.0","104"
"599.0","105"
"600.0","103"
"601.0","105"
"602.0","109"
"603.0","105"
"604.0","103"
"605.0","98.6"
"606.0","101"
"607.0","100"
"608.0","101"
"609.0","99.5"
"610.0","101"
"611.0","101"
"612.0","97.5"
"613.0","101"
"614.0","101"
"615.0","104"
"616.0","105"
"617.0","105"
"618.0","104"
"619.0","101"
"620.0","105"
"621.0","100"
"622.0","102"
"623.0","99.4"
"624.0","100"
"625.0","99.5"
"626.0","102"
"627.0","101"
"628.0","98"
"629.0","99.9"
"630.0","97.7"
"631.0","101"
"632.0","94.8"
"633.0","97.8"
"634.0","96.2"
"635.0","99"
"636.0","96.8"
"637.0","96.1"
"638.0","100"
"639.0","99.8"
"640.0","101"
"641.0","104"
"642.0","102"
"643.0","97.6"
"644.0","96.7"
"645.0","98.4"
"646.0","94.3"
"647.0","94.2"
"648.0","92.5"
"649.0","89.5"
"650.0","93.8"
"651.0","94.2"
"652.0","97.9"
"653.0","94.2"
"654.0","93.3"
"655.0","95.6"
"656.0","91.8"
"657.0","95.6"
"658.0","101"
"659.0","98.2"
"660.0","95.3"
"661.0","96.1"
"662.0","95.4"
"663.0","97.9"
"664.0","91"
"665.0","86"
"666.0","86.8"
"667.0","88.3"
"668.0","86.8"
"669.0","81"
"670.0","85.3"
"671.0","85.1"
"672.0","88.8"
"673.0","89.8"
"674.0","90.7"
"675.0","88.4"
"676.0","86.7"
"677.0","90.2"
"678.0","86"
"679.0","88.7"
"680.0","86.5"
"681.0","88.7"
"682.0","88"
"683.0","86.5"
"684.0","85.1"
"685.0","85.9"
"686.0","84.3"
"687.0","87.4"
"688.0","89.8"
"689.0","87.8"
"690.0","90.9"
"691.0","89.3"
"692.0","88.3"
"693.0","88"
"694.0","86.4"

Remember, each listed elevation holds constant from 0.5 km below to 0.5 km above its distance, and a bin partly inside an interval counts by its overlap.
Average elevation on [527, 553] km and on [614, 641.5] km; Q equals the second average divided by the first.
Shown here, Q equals 0.99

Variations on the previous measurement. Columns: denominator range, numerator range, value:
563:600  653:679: 0.85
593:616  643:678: 0.89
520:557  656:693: 0.88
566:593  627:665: 0.90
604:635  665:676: 0.87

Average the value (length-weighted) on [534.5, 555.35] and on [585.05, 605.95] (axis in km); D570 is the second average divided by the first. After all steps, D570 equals 1.04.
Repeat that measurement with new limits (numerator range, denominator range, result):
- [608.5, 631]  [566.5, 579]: 0.93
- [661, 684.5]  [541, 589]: 0.84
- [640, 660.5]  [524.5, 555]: 0.95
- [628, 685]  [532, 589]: 0.89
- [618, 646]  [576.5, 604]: 0.93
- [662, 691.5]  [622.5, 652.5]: 0.90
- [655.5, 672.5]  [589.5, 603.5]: 0.85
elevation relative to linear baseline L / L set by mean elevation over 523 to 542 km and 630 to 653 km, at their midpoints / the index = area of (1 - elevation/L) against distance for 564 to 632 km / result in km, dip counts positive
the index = -4.2 km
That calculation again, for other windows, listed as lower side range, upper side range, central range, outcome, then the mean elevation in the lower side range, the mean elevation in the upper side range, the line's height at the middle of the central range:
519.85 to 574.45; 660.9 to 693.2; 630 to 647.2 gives -1.05 km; 103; 88.3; 92.6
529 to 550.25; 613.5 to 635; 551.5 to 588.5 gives -1.89 km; 101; 101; 101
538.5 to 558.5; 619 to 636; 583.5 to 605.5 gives -0.97 km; 104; 99.5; 101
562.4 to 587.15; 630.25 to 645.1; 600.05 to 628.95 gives 0.01 km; 107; 98.7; 102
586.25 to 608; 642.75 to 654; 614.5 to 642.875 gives -0.45 km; 105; 94.7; 98.8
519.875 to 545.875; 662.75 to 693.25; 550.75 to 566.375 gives -0.86 km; 101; 87.8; 98.7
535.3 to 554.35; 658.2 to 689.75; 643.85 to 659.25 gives -0.63 km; 102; 88.9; 91.2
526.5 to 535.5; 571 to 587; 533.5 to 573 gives 0.12 km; 99.6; 108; 104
